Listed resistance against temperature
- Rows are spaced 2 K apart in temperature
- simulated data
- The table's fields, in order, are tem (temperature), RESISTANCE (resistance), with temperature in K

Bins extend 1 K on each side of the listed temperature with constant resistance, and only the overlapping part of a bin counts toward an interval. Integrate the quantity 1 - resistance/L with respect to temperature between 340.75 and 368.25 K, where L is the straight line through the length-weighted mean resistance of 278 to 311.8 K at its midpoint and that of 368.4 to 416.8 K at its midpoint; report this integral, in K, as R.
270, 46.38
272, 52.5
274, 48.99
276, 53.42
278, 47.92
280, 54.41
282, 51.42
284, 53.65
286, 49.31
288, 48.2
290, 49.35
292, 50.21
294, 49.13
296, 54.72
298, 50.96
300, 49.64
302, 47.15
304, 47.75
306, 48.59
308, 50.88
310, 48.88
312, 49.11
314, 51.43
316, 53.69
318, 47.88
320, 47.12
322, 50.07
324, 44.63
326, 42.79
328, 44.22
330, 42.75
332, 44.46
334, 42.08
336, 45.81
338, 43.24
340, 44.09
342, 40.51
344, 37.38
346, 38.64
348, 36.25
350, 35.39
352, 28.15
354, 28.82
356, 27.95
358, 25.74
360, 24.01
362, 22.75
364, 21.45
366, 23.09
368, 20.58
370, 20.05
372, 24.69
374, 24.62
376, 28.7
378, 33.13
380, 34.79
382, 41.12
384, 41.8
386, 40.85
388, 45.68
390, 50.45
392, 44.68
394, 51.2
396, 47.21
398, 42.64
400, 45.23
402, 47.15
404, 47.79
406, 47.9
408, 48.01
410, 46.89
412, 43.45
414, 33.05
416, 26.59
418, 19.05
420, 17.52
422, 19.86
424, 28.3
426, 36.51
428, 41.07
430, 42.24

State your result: 8.9 K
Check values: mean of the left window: 50.2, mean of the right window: 39.7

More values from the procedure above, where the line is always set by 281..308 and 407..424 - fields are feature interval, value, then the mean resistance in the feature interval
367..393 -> 1.4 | 34.7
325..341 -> 0.2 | 43.7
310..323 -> -0.9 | 49.8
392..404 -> -4.3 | 46.6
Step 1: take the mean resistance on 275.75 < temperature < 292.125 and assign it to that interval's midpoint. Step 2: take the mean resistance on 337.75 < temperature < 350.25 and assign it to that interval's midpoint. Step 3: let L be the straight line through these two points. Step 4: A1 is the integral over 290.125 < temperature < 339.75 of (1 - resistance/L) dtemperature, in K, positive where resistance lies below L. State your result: -3.2 K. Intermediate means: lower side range 50.8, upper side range 39.4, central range 47.8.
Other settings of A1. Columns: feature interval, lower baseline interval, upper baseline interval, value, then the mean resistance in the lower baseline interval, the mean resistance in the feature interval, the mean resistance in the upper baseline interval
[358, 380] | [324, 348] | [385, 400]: 9.71 K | 42.2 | 24.8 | 46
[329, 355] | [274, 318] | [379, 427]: 3.82 K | 50.4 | 39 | 39.5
